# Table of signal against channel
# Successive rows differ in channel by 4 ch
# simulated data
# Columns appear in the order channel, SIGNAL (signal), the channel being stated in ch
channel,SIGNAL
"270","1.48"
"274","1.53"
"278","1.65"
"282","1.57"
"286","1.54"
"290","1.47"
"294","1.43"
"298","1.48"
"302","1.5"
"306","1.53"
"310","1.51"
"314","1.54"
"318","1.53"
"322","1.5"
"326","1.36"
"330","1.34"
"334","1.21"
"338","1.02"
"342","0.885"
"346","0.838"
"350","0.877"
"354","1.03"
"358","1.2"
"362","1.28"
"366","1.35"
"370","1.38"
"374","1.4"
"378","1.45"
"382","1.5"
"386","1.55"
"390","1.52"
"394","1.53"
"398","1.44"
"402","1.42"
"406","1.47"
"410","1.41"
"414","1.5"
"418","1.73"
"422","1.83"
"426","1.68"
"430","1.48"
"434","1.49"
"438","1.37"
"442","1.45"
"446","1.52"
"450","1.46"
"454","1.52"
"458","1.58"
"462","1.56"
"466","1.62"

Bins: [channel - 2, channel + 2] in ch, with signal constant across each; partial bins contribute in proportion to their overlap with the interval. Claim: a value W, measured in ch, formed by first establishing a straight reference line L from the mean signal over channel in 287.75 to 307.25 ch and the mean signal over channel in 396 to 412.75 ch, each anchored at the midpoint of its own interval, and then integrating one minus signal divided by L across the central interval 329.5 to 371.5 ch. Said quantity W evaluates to 9.8 ch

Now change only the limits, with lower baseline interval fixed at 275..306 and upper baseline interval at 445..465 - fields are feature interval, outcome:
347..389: 6.4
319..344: 4.8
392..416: 1.1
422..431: -0.7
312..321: 0.0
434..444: 0.7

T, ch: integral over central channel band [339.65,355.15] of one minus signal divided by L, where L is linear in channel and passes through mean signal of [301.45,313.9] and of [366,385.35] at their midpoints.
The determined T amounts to 6.0 ch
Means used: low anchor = 1.52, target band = 0.903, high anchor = 1.43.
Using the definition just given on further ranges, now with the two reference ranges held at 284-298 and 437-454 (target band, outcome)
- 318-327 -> 0.1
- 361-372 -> 1.0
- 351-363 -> 2.7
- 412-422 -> -1.3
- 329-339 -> 1.9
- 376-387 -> -0.2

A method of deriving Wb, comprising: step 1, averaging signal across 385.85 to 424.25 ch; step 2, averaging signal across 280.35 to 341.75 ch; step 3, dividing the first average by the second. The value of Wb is 1.09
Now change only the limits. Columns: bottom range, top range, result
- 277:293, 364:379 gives 0.90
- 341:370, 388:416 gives 1.34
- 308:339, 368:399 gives 1.06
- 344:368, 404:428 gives 1.46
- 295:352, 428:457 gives 1.14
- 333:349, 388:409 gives 1.52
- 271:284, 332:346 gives 0.64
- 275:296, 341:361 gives 0.64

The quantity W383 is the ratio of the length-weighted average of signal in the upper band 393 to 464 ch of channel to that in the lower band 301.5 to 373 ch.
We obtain 1.2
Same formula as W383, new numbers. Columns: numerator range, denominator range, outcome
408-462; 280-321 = 1.02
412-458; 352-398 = 1.12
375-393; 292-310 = 1.01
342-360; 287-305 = 0.66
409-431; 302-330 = 1.09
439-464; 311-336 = 1.06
